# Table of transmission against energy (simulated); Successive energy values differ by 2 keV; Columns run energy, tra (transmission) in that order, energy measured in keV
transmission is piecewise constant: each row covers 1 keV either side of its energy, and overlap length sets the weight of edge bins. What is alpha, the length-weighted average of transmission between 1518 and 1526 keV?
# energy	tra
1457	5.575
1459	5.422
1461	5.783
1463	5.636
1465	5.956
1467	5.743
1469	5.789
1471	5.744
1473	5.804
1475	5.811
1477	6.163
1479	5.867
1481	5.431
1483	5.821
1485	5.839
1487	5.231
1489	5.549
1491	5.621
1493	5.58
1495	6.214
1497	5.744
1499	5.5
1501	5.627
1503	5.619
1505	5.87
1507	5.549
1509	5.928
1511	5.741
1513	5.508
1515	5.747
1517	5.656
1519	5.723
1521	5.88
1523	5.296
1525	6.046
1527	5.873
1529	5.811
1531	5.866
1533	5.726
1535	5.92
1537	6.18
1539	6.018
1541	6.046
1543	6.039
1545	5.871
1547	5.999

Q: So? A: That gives 5.74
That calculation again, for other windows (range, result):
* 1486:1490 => 5.39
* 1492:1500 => 5.76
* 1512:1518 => 5.64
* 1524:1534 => 5.86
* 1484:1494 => 5.56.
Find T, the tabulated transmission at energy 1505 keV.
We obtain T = 5.87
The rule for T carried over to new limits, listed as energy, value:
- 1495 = 6.214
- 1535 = 5.92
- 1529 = 5.811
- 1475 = 5.811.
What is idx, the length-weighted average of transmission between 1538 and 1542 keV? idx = 6.03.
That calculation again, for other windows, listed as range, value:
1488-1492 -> 5.59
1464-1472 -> 5.81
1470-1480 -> 5.88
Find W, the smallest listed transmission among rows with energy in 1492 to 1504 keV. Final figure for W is 5.5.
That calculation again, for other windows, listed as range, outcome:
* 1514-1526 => 5.296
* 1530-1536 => 5.726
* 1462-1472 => 5.636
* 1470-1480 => 5.744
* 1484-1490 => 5.231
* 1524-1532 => 5.811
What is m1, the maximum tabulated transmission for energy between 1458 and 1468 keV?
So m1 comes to 5.956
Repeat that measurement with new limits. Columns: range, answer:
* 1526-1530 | 5.873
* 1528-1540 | 6.18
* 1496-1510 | 5.928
